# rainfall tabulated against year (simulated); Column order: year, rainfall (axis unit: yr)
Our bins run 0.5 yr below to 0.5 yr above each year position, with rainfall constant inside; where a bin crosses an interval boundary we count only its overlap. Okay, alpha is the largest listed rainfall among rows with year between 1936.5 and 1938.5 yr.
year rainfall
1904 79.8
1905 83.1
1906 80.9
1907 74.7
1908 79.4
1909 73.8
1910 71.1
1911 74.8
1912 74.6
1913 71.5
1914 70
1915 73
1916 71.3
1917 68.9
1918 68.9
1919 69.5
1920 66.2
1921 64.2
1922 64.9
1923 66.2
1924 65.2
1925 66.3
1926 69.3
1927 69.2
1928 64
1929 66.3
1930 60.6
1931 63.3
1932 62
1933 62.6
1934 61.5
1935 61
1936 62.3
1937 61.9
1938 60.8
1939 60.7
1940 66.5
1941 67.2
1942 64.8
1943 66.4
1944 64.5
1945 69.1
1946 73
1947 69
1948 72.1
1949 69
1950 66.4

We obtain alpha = 61.9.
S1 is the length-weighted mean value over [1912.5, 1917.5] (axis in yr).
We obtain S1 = 70.9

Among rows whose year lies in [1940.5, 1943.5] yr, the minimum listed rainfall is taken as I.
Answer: 64.8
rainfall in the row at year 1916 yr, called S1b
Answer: 71.3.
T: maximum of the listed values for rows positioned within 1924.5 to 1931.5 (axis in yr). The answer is 69.3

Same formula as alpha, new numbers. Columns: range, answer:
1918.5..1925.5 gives 69.5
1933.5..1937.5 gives 62.3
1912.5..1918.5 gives 73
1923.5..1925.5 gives 66.3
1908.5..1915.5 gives 74.8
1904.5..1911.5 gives 83.1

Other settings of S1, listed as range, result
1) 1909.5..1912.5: 73.5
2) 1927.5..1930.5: 63.6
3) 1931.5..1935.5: 61.8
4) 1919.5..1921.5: 65.2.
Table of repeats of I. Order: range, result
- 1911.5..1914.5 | 70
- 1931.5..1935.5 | 61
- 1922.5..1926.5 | 65.2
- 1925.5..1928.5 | 64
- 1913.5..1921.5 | 64.2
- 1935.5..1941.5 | 60.7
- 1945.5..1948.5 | 69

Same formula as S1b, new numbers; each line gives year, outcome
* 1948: 72.1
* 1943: 66.4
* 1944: 64.5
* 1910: 71.1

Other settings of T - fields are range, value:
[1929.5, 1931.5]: 63.3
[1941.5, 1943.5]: 66.4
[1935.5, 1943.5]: 67.2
